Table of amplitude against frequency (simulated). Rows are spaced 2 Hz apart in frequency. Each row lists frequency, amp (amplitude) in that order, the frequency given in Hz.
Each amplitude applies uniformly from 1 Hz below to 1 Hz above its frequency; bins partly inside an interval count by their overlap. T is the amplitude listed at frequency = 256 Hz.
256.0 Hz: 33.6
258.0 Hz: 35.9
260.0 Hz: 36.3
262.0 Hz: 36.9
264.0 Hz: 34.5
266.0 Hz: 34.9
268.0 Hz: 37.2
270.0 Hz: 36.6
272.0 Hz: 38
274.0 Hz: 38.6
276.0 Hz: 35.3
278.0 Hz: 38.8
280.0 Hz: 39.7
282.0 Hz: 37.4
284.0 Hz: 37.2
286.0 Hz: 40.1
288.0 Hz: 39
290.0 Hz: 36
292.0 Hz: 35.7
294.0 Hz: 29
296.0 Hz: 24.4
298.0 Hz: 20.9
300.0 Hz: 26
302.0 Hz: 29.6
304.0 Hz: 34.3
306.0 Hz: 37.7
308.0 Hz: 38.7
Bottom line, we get 33.6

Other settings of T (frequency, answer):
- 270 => 36.6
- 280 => 39.7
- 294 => 29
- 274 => 38.6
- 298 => 20.9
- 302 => 29.6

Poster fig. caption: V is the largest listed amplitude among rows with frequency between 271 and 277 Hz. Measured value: 38.6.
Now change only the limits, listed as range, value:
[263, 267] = 34.9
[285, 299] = 40.1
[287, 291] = 39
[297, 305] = 34.3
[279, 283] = 39.7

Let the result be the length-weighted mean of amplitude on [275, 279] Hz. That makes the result 37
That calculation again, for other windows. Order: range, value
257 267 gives 35.7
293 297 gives 26.7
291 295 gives 32.4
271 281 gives 38.1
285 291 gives 38.4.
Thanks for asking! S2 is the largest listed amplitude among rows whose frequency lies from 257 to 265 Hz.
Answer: 36.9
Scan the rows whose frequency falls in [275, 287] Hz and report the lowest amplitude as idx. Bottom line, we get 35.3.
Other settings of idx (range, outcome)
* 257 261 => 35.9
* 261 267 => 34.5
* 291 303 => 20.9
